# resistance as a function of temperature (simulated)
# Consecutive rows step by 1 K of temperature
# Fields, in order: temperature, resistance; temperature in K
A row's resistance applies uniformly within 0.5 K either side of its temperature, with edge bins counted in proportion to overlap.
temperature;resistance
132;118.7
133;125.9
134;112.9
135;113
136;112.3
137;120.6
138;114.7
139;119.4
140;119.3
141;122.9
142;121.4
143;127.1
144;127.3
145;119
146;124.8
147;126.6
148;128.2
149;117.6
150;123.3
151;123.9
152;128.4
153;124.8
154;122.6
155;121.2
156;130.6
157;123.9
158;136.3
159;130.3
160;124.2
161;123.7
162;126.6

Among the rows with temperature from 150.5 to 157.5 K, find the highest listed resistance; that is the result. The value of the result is 130.6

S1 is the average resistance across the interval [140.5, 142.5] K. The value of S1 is 122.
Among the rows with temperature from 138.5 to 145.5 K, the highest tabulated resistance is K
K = 127.3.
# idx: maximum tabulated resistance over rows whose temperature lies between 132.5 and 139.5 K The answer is 125.9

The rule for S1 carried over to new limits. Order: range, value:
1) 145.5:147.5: 126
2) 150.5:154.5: 125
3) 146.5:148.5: 127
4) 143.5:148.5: 125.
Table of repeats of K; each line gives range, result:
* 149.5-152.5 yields 128.4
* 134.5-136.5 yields 113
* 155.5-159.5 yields 136.3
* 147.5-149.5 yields 128.2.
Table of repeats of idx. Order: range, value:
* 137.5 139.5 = 119.4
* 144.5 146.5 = 124.8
